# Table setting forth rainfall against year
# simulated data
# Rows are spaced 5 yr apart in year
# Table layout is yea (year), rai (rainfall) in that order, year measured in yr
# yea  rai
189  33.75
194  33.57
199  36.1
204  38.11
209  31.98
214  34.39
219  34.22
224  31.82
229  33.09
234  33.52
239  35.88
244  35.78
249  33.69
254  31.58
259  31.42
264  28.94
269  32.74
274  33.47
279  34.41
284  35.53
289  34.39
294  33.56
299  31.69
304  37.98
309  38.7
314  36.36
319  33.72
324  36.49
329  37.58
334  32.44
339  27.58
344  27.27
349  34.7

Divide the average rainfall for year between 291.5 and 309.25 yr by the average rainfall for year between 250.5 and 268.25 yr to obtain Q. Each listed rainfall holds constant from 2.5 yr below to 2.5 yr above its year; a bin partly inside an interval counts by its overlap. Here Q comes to 1.13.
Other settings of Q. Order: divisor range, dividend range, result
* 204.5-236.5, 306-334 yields 1.08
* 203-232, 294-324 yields 1.06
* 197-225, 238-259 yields 0.98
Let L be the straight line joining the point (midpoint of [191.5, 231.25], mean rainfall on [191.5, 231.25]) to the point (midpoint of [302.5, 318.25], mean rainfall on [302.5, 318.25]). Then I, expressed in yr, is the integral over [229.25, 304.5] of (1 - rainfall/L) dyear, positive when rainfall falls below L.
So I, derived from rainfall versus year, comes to 5.0 yr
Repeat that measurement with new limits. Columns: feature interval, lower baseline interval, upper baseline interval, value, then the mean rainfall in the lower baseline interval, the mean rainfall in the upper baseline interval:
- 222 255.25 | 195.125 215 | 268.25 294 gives 0.9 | 35.1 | 34.1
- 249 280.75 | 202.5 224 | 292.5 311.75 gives 2.6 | 34.2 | 35.6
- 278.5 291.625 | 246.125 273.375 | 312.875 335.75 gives -0.6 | 31.9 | 35.3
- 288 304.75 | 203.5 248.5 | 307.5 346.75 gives -0.1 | 34.1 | 33.6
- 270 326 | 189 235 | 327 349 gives -4.8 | 34.1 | 31.5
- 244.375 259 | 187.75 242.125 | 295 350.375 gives 0.6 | 34.2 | 34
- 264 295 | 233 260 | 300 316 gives 1.7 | 33.8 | 37.2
